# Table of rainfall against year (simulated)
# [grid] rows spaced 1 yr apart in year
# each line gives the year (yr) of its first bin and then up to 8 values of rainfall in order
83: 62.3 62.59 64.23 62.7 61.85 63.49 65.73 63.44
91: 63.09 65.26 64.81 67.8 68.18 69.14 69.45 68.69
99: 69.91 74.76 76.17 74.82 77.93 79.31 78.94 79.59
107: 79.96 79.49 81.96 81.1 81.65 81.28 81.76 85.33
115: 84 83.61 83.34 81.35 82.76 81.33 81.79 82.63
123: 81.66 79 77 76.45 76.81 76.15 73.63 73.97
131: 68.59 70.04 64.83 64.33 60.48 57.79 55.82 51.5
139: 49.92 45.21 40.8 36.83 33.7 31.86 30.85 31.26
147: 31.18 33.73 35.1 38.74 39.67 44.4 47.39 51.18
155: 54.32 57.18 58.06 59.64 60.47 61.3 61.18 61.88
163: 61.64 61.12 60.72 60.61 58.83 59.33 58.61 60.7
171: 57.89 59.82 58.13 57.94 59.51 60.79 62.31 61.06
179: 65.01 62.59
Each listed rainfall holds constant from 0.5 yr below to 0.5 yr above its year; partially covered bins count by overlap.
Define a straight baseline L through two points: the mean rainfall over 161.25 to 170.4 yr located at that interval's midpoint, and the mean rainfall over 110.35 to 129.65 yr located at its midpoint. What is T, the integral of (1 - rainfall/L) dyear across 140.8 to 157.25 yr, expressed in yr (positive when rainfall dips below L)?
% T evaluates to 6.5 yr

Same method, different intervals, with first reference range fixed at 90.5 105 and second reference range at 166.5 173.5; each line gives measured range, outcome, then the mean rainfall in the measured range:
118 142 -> -0.8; 68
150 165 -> 1.4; 55.3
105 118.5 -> -2.6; 81.8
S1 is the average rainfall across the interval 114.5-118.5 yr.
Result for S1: 83.1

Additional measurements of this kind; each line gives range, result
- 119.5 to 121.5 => 81.6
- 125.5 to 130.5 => 75.4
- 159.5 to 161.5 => 61.2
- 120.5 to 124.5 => 81.3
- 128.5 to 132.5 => 71.6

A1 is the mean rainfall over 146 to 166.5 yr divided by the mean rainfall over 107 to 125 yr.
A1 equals 0.63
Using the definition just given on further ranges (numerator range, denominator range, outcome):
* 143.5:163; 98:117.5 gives 0.59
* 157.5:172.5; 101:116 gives 0.75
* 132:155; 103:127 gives 0.56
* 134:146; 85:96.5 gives 0.70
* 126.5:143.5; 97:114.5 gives 0.75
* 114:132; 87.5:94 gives 1.22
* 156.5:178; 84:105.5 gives 0.87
